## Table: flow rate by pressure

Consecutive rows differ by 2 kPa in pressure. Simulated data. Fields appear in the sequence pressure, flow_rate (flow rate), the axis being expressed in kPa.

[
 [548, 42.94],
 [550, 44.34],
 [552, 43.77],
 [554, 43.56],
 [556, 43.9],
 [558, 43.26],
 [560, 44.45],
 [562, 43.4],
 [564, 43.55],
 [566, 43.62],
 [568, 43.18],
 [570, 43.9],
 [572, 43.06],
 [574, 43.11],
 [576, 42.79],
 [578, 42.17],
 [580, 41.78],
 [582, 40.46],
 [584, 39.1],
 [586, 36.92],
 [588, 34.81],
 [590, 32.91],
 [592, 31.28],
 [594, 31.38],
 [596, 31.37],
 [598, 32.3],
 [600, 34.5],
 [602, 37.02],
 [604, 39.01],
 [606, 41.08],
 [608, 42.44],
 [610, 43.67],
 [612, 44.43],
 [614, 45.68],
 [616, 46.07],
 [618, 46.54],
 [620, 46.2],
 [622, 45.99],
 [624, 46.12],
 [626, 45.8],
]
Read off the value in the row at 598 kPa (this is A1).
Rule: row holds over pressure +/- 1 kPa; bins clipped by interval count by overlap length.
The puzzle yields 32.3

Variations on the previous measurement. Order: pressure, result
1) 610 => 43.67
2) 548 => 42.94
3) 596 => 31.37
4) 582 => 40.46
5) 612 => 44.43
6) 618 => 46.54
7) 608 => 42.44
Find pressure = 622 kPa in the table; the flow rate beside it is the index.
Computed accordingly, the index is 45.99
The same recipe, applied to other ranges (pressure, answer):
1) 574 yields 43.11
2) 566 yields 43.62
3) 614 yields 45.68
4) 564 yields 43.55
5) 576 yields 42.79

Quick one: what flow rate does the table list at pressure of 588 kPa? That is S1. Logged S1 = 34.81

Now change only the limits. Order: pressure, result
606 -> 41.08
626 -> 45.8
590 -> 32.91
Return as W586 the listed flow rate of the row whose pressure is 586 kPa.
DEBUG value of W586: 36.92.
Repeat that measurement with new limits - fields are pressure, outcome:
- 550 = 44.34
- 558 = 43.26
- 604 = 39.01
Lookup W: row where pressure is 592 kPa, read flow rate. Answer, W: 31.28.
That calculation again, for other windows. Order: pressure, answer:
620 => 46.2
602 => 37.02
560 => 44.45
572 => 43.06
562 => 43.4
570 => 43.9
